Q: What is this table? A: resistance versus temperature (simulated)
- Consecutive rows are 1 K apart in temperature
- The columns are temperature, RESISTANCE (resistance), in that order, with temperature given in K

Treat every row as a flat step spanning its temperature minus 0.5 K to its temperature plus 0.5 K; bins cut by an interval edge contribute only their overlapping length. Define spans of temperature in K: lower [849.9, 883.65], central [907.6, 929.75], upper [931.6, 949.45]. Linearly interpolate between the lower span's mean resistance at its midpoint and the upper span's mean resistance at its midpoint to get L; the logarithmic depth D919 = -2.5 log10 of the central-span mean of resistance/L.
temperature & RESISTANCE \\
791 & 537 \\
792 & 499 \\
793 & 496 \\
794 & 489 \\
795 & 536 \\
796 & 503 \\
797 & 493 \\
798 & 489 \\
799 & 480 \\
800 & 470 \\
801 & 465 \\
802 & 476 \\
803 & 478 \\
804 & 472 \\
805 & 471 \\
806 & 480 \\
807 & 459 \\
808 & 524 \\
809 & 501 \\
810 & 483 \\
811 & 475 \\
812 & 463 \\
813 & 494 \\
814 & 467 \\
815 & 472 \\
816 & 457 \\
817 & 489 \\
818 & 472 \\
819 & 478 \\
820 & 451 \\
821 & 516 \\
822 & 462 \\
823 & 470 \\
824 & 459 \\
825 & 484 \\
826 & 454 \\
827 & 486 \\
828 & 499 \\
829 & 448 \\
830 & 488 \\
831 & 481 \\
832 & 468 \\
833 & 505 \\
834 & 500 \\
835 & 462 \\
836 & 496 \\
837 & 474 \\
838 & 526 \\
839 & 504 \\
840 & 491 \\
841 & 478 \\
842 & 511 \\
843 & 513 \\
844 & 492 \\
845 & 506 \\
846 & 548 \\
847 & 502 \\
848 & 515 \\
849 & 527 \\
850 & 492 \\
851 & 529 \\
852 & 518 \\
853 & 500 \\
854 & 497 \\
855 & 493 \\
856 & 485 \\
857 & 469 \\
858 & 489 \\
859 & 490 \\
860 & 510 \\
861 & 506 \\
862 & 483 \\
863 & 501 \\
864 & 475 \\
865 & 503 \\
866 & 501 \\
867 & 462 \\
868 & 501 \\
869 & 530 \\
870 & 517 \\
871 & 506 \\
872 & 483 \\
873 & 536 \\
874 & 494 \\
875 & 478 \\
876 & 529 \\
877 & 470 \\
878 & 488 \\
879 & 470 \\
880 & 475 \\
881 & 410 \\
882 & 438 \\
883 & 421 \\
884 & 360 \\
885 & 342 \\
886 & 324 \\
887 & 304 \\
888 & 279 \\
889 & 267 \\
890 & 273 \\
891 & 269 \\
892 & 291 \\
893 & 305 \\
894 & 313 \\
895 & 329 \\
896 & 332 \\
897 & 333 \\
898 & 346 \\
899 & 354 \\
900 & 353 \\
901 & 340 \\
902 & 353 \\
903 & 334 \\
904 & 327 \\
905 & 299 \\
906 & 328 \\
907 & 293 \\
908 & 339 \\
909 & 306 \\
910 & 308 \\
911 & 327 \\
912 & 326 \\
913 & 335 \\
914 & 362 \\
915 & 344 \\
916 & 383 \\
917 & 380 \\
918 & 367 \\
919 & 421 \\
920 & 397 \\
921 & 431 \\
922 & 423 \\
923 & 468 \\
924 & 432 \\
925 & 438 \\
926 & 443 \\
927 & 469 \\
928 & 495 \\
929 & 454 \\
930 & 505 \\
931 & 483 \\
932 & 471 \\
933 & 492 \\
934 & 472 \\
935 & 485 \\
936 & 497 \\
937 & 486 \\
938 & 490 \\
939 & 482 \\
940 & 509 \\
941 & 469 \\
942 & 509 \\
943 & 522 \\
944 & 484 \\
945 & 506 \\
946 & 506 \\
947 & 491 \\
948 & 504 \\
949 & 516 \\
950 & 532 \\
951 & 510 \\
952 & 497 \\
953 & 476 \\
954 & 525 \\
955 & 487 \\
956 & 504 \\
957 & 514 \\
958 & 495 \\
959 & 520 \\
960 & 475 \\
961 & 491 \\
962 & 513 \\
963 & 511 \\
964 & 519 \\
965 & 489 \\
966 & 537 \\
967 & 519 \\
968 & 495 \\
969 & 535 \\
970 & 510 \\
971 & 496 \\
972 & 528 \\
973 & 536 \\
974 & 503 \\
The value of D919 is 0.24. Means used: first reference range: 489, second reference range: 494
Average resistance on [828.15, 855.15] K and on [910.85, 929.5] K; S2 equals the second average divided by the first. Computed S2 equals 0.81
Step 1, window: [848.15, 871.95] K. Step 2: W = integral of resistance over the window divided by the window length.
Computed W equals 499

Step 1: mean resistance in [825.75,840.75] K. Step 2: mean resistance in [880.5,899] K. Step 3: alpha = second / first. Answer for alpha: 0.7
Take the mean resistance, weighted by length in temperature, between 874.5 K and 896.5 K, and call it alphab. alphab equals 371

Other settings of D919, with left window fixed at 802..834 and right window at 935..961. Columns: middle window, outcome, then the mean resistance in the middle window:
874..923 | 0.33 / 362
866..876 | -0.03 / 502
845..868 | -0.03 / 500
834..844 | -0.03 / 495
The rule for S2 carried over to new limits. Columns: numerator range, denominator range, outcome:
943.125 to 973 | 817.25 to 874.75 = 1.03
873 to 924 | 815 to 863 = 0.75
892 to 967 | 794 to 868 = 0.89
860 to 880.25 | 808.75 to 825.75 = 1.04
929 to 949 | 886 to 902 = 1.57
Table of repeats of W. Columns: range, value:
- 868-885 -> 472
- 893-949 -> 412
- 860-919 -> 391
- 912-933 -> 424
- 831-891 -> 470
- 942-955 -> 505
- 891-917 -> 330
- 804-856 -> 489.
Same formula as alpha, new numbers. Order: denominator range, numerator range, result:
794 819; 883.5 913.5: 0.66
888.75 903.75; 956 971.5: 1.58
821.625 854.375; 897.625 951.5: 0.86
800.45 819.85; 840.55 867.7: 1.05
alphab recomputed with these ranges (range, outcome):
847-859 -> 501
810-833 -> 475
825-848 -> 493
